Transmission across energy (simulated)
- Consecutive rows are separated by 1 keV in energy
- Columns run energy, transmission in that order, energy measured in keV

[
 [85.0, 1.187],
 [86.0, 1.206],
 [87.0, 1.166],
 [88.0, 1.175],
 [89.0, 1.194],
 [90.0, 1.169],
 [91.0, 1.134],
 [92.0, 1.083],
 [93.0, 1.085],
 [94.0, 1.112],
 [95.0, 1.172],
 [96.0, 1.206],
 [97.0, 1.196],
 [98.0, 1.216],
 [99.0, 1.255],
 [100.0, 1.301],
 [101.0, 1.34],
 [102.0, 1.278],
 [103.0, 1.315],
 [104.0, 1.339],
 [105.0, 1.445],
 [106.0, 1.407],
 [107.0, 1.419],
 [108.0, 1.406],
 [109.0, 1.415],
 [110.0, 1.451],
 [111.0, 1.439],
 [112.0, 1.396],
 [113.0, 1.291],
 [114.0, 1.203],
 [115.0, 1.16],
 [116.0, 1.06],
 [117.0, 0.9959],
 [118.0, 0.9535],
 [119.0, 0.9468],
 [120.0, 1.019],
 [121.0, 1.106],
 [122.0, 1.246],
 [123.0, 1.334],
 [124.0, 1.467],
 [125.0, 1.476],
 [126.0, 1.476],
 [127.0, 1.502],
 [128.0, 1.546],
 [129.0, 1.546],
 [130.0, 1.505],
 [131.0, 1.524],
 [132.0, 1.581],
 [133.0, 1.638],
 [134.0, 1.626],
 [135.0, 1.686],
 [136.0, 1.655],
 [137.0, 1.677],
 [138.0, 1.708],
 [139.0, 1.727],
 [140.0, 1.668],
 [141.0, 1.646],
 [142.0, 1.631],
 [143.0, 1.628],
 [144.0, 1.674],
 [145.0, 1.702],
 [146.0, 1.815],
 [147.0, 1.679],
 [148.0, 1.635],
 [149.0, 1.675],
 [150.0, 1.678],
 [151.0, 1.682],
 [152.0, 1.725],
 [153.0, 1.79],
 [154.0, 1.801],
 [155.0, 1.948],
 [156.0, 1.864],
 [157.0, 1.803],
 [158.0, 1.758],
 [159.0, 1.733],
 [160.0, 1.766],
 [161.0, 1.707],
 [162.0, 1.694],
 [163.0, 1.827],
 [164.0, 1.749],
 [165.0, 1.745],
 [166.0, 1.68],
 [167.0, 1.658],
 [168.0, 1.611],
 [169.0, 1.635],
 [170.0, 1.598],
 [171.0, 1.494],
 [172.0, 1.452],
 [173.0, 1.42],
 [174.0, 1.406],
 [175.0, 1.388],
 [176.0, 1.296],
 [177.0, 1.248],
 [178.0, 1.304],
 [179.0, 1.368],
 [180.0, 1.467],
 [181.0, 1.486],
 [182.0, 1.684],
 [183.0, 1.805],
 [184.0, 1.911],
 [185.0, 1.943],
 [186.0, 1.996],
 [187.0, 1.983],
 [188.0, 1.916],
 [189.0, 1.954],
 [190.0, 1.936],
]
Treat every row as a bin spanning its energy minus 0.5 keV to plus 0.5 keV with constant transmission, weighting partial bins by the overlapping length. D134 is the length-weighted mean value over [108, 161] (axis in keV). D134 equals 1.53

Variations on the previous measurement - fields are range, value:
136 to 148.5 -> 1.68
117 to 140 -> 1.45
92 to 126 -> 1.26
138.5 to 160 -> 1.73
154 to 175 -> 1.67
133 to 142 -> 1.67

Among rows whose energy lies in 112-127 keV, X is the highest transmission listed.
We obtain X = 1.502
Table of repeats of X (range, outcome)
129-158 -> 1.948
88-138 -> 1.708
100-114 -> 1.451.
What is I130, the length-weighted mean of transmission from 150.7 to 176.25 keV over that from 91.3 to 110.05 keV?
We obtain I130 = 1.3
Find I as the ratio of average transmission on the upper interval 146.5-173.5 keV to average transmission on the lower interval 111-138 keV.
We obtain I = 1.2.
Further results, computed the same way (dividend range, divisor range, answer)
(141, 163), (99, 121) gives 1.37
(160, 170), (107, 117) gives 1.30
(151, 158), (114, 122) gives 1.71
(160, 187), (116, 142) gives 1.11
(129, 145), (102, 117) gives 1.24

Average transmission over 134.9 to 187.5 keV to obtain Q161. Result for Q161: 1.67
